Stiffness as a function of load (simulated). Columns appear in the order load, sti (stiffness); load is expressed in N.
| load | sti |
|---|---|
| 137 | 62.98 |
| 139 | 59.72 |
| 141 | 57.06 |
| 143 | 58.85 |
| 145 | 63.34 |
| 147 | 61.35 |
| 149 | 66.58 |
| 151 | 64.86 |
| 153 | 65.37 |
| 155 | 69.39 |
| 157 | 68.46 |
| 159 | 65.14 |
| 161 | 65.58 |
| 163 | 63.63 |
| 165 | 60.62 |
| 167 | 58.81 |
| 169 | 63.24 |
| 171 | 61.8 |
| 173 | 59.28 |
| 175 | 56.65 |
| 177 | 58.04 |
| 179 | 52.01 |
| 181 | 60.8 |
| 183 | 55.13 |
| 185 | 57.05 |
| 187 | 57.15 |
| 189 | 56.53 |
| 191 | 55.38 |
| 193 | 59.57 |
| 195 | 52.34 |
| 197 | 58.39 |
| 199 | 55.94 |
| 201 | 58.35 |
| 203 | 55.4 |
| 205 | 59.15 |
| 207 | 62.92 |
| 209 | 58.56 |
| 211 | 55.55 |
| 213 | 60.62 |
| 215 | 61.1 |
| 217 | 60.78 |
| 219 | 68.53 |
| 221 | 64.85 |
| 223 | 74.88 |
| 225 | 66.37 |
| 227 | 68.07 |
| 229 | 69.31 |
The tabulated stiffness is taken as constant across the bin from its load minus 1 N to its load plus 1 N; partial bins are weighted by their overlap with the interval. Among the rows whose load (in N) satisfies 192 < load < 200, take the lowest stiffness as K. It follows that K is 52.34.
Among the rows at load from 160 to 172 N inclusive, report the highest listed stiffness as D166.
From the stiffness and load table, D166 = 65.58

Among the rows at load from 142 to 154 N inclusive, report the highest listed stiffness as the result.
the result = 66.58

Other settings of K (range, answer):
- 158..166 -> 60.62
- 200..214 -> 55.4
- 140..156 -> 57.06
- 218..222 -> 64.85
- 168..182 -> 52.01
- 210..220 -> 55.55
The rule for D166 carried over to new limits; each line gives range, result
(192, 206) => 59.57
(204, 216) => 62.92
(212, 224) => 74.88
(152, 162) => 69.39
